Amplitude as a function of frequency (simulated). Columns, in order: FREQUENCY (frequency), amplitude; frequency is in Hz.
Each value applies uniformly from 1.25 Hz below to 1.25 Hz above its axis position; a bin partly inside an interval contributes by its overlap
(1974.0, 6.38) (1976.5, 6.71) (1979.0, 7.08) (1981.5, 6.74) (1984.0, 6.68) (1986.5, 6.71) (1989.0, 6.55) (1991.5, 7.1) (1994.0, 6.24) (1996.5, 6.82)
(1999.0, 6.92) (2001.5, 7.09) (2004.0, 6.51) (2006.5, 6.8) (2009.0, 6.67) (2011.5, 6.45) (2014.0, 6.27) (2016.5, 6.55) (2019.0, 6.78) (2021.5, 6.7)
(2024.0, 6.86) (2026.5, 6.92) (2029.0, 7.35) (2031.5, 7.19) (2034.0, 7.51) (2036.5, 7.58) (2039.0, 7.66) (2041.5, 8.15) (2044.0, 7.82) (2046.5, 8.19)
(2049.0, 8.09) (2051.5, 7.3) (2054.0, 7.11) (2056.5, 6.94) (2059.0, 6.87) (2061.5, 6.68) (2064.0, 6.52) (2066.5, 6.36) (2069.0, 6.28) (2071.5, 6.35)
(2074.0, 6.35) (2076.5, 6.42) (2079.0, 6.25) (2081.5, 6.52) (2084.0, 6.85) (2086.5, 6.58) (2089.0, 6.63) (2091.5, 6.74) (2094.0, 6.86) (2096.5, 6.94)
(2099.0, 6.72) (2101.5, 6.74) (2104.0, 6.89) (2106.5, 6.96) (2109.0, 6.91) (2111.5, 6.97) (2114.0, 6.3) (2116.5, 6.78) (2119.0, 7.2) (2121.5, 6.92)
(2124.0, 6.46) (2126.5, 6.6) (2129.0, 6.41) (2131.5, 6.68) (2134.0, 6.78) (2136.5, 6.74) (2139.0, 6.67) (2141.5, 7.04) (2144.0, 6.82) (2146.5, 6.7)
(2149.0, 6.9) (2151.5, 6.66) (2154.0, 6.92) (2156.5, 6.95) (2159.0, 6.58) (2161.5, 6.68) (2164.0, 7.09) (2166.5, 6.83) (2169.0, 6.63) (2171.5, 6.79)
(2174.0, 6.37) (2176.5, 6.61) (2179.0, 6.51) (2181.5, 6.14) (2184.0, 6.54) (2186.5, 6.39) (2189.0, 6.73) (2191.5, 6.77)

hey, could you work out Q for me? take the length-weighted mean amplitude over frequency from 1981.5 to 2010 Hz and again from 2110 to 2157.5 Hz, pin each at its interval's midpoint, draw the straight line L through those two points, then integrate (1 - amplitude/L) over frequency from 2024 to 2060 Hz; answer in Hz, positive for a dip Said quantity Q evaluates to -3.8 Hz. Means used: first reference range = 6.74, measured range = 7.46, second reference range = 6.76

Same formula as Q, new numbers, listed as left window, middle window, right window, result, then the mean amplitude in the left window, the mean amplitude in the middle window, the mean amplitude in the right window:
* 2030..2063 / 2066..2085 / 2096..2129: 1.97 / 7.46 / 6.42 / 6.78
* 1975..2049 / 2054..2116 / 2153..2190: 1.61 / 7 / 6.66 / 6.65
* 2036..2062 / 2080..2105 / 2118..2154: 1.38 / 7.51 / 6.74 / 6.76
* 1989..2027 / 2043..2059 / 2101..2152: -1.88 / 6.7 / 7.52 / 6.77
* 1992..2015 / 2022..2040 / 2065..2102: -1.73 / 6.66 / 7.27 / 6.57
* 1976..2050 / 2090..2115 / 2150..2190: 0.02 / 7.02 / 6.81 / 6.65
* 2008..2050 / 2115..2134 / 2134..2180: 0.42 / 7.22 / 6.72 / 6.75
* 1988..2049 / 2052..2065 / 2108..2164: 0.18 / 7.05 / 6.86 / 6.76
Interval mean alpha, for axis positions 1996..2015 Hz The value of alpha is 6.69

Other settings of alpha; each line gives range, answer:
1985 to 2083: 6.91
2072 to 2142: 6.7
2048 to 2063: 7.14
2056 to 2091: 6.54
